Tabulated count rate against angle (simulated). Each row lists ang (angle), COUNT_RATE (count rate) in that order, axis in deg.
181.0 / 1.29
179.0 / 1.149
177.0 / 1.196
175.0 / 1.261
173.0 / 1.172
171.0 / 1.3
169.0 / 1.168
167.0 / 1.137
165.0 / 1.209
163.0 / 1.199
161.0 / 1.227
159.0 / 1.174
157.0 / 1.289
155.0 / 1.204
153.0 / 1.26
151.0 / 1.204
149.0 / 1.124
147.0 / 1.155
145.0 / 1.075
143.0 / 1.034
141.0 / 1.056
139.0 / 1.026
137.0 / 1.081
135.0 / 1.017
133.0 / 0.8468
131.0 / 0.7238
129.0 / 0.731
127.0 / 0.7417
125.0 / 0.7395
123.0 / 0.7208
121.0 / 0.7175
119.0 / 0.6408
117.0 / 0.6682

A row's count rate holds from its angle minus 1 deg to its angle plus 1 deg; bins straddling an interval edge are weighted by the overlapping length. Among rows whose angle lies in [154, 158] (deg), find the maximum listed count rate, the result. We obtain 1.289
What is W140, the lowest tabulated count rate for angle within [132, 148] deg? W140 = 0.8468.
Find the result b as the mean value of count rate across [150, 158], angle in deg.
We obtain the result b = 1.24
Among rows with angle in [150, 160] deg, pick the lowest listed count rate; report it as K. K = 1.174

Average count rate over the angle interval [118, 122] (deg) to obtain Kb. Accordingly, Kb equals 0.679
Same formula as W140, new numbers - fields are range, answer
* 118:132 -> 0.6408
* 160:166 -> 1.199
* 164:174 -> 1.137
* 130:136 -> 0.7238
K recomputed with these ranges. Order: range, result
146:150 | 1.124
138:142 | 1.026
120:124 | 0.7175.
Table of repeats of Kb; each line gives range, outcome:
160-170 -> 1.19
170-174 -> 1.24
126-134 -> 0.761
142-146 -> 1.05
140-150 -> 1.09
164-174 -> 1.2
